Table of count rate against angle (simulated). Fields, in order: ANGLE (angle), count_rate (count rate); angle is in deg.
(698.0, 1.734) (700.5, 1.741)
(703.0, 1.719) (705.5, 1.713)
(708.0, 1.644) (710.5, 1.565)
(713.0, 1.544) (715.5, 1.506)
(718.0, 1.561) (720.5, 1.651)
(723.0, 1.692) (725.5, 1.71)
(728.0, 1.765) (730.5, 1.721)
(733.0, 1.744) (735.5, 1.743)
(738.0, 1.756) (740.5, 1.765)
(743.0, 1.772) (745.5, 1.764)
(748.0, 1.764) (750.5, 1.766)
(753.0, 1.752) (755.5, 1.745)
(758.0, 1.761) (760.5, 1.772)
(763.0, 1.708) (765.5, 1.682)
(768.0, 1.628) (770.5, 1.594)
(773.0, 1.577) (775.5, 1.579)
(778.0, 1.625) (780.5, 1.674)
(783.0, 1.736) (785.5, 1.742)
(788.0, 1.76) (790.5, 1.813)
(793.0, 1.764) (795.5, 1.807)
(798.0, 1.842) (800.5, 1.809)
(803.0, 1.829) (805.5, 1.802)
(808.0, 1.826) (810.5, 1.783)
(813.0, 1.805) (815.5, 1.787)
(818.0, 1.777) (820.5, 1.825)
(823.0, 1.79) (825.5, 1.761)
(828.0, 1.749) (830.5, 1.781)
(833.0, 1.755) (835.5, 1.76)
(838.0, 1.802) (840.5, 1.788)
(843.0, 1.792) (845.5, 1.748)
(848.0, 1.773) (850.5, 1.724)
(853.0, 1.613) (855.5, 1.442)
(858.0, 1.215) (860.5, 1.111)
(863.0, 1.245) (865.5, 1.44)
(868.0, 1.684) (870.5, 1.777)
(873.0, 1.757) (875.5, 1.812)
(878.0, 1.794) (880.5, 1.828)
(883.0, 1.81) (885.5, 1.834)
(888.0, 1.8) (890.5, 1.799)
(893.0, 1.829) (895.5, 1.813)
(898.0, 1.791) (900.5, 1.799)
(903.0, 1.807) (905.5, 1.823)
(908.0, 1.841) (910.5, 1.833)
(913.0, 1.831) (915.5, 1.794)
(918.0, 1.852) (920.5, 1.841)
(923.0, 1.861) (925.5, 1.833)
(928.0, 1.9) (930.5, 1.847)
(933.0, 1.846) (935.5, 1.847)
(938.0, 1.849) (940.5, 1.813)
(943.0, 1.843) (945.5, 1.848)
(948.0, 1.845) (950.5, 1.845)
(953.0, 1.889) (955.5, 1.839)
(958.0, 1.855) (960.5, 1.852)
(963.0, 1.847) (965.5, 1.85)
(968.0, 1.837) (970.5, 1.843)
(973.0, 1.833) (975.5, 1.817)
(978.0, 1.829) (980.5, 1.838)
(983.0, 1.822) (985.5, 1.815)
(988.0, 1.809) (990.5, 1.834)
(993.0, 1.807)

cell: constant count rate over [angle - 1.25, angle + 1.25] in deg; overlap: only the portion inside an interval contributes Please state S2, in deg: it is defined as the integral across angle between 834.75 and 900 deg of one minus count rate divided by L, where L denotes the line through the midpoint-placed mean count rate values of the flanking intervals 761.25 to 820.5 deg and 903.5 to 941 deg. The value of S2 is 4.1 deg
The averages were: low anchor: 1.74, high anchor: 1.84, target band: 1.68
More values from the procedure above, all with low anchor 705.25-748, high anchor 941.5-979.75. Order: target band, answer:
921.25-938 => -0.3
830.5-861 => 2.1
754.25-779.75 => 0.7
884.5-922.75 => -0.3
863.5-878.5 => 0.8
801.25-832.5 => -0.8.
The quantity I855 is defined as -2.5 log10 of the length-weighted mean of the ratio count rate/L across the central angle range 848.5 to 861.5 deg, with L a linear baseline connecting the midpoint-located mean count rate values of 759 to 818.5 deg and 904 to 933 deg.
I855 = 0.231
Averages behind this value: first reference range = 1.74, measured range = 1.45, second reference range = 1.84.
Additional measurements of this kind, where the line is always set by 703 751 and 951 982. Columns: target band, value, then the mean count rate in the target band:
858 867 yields 0.37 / 1.27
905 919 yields -0.01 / 1.83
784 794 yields -0.02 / 1.77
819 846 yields -0.01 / 1.78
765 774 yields 0.07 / 1.62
